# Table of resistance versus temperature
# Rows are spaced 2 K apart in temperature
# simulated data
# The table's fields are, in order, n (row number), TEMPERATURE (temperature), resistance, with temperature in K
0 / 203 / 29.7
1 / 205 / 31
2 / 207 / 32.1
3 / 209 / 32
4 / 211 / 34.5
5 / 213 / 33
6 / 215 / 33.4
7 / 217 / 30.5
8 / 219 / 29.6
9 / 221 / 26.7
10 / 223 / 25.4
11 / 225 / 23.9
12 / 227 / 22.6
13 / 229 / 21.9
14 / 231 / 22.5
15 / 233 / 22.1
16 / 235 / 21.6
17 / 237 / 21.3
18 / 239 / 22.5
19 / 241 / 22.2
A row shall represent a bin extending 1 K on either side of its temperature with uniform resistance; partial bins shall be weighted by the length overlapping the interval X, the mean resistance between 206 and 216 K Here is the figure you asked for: 33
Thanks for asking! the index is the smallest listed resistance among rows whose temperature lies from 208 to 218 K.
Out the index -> 30.5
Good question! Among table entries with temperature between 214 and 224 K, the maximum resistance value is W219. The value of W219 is 33.4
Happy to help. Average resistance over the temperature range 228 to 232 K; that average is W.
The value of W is 22.2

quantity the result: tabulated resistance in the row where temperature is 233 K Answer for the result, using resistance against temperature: 22.1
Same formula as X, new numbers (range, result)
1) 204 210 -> 31.7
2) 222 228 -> 24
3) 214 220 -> 31.2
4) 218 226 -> 26.4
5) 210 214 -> 33.8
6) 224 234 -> 22.6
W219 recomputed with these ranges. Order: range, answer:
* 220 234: 26.7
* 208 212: 34.5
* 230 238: 22.5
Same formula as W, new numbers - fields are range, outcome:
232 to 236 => 21.9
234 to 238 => 21.5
